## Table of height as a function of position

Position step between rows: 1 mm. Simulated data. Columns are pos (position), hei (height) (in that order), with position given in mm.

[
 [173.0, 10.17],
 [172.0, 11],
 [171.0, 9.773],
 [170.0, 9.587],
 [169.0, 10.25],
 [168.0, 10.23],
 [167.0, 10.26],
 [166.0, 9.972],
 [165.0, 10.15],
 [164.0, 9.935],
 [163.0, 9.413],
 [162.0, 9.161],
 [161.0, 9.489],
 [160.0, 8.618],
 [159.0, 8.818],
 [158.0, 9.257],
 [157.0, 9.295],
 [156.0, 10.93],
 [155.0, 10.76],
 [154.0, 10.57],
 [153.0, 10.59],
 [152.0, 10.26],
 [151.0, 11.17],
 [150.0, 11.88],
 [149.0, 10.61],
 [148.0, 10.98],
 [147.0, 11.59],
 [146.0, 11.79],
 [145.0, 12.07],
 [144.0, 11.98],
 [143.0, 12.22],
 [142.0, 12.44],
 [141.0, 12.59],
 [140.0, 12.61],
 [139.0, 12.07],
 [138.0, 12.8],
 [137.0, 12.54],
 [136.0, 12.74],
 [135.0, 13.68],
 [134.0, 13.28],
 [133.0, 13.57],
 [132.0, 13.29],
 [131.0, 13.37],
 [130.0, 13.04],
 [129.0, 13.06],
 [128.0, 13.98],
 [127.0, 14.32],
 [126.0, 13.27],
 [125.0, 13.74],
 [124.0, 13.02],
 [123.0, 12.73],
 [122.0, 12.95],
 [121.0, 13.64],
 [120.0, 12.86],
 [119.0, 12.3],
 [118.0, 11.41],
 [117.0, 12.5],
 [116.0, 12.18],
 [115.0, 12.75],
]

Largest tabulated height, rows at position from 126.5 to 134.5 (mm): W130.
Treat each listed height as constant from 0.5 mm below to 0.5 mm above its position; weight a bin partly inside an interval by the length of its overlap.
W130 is 14.32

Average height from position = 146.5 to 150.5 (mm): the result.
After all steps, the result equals 11.3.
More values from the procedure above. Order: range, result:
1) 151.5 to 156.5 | 10.6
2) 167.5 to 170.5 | 10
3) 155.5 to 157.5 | 10.1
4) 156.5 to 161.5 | 9.1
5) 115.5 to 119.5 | 12.1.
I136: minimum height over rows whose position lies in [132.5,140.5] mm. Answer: 12.07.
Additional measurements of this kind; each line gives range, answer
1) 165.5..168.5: 9.972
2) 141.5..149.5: 10.61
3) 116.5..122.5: 11.41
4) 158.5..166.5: 8.618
